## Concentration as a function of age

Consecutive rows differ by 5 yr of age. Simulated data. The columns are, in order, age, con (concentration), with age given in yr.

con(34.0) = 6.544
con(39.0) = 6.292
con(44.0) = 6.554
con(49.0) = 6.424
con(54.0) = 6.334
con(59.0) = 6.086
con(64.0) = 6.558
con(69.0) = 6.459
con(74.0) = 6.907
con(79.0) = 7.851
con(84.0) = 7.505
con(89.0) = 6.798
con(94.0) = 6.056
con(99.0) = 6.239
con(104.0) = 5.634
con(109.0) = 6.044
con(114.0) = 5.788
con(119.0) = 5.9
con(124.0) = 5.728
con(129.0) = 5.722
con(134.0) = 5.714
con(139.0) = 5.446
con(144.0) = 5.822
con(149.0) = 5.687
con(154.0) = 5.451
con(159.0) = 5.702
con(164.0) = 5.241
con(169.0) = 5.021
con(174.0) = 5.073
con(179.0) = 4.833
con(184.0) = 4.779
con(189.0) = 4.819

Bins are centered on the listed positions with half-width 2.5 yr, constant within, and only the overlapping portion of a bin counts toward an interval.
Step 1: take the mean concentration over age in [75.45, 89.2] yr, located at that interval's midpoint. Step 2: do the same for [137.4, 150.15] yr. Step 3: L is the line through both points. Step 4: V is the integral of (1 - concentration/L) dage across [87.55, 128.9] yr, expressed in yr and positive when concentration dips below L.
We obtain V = 4.3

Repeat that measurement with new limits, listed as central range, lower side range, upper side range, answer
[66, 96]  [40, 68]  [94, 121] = -3.8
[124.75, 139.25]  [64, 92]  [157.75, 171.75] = 0.7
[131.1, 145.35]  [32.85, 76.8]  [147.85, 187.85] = -0.3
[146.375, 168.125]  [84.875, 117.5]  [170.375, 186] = -1.0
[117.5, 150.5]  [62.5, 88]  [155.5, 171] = 1.1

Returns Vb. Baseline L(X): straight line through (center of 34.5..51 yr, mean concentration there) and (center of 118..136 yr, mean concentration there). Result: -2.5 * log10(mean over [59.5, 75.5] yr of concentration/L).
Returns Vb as -0.05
